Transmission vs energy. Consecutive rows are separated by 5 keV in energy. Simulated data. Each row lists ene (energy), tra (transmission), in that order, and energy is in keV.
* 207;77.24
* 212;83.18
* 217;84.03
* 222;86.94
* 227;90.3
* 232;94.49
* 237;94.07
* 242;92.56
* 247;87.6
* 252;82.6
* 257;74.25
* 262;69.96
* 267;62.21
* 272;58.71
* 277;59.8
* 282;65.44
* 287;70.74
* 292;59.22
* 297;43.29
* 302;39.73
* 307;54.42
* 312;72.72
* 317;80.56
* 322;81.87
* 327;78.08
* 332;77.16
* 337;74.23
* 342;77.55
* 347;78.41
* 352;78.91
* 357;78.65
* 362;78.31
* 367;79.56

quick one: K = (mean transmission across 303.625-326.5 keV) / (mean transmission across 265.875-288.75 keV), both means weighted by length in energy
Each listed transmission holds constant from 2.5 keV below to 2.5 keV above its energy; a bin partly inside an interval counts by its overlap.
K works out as 1.13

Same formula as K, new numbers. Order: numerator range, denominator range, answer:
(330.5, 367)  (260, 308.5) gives 1.33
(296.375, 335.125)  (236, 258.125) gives 0.78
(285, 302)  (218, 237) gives 0.60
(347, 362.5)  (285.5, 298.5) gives 1.36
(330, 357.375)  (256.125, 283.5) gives 1.20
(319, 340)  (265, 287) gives 1.24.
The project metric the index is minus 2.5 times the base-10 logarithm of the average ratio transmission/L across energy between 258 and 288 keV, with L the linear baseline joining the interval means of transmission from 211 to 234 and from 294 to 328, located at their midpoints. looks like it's 0.15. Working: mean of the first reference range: 87.9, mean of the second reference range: 63.7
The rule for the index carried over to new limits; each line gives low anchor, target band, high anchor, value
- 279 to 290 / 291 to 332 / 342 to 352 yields 0.122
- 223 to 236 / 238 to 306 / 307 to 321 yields 0.236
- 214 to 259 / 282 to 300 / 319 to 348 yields 0.373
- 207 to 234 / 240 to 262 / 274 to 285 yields -0.111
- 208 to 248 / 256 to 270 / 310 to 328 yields 0.243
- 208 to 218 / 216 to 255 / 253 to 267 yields -0.155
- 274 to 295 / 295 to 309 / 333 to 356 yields 0.424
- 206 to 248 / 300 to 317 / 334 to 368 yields 0.334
